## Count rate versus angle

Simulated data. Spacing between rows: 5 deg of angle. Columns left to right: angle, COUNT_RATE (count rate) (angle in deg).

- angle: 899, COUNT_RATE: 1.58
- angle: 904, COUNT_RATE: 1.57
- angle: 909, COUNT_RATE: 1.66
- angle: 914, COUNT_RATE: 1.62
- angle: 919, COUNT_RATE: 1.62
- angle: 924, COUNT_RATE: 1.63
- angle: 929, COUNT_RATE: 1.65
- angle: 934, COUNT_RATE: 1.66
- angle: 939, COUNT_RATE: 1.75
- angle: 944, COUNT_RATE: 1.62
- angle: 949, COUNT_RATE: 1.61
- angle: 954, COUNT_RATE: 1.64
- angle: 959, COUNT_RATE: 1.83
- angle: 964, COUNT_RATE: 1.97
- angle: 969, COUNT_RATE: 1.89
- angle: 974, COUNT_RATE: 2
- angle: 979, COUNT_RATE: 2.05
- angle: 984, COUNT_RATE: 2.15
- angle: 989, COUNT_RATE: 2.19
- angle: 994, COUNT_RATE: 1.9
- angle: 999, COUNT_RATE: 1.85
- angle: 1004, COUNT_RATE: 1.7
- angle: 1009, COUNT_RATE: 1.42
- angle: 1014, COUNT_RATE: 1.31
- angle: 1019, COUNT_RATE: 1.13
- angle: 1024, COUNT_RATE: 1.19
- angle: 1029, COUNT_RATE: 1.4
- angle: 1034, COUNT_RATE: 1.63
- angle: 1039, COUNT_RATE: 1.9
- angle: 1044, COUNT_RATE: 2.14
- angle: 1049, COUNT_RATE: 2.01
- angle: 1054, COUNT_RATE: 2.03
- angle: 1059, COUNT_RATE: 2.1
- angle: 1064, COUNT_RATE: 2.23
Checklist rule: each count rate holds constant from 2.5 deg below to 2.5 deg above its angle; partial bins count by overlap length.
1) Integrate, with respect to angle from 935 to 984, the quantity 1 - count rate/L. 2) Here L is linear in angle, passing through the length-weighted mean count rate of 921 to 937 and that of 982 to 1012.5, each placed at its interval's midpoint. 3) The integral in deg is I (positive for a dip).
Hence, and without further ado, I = -2.6 deg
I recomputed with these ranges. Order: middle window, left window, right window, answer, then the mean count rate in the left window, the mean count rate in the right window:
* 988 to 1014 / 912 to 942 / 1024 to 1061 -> 0.41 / 1.66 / 1.84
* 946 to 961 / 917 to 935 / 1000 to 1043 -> -0.83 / 1.64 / 1.5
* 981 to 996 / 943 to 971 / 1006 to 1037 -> -4.94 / 1.77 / 1.36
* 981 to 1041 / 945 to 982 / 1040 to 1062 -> 9.50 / 1.85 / 2.06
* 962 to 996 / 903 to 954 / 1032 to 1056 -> -4.77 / 1.64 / 1.95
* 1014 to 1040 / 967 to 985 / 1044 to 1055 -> 8.00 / 2.02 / 2.05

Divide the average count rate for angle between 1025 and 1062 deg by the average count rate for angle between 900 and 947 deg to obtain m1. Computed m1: 1.14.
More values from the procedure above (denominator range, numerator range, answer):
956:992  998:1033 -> 0.71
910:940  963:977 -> 1.18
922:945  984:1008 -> 1.14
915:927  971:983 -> 1.25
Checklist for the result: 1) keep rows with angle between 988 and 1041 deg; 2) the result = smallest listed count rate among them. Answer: 1.13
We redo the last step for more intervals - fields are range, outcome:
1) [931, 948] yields 1.62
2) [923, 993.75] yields 1.61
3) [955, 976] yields 1.83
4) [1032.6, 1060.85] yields 1.63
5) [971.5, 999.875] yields 1.85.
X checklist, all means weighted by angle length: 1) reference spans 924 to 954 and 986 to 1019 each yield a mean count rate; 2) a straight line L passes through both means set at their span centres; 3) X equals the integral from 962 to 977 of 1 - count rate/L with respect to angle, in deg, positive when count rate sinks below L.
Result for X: -2.6 deg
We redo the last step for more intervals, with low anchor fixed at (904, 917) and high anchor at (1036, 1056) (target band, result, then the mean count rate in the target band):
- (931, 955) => 0.8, 1.66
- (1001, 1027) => 7.5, 1.36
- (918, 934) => 0.3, 1.64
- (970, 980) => -1.1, 2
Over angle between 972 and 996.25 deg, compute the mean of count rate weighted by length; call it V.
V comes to 2.06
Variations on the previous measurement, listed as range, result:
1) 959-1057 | 1.78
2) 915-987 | 1.79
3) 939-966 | 1.73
